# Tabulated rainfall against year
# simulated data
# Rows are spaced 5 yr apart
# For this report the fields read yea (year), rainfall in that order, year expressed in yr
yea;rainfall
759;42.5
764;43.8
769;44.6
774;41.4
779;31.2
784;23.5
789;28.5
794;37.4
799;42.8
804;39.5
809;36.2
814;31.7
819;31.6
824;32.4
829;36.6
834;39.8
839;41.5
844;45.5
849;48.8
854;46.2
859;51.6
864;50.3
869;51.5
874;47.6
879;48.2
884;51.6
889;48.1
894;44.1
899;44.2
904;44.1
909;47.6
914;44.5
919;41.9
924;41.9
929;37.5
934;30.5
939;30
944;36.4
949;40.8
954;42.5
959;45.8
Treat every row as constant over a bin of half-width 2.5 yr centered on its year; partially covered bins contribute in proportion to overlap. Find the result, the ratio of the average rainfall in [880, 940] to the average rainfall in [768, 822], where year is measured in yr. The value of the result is 1.22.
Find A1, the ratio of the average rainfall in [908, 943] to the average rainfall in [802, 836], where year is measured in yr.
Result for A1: 1.10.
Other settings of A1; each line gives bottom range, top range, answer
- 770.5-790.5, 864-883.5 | 1.55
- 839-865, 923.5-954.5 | 0.76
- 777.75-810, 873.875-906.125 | 1.37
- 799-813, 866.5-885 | 1.30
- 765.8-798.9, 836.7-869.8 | 1.36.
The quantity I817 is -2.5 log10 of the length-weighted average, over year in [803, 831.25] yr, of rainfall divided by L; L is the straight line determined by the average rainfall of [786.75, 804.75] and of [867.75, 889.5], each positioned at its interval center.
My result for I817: 0.17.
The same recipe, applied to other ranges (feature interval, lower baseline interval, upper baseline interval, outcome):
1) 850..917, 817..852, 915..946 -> -0.24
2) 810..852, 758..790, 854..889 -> 0.16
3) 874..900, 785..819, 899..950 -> -0.23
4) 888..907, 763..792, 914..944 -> -0.22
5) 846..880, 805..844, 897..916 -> -0.21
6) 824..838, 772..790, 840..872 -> 0.14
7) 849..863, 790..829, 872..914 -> -0.17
